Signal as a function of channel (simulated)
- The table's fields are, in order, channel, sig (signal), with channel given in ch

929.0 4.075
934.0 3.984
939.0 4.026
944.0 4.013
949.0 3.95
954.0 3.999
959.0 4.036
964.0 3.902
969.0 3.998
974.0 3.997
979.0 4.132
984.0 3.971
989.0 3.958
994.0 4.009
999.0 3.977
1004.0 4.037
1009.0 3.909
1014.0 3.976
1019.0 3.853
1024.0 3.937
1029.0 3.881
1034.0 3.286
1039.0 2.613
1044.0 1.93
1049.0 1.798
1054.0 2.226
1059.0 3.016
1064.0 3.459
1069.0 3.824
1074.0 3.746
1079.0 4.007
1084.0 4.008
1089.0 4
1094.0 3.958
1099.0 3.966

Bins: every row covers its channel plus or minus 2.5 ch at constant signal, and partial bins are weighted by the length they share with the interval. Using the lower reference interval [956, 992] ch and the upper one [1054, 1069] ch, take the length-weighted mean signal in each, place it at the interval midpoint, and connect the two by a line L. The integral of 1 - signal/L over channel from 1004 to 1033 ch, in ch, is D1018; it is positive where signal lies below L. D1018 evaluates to -2.5 ch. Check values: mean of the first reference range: 4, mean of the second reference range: 3.17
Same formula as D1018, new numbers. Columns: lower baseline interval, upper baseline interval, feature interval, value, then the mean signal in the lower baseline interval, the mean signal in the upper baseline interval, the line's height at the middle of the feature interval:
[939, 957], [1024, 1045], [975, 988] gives -1.35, 3.99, 3.12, 3.66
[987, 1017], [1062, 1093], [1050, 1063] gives 4.22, 3.98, 3.85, 3.89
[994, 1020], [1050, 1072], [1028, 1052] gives 5.72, 3.96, 3.05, 3.41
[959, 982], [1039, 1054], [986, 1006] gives -3.88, 4.01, 2.05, 3.35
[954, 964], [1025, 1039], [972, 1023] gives -3.81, 3.99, 3.45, 3.71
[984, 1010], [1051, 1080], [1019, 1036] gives -0.21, 3.98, 3.32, 3.69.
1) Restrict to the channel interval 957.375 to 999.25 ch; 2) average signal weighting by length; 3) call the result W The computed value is 4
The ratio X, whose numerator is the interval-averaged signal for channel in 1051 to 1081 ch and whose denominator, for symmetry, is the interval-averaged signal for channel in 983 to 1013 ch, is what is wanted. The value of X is 0.84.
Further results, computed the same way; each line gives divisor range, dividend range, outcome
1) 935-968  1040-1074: 0.70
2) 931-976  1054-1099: 0.92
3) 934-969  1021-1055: 0.71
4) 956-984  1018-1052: 0.75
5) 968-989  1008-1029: 0.97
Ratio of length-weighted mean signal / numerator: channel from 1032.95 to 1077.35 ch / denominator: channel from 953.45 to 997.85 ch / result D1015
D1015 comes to 0.7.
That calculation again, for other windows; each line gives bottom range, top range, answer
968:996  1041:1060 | 0.55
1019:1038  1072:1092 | 1.09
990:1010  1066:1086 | 0.97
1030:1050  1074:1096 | 1.55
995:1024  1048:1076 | 0.78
